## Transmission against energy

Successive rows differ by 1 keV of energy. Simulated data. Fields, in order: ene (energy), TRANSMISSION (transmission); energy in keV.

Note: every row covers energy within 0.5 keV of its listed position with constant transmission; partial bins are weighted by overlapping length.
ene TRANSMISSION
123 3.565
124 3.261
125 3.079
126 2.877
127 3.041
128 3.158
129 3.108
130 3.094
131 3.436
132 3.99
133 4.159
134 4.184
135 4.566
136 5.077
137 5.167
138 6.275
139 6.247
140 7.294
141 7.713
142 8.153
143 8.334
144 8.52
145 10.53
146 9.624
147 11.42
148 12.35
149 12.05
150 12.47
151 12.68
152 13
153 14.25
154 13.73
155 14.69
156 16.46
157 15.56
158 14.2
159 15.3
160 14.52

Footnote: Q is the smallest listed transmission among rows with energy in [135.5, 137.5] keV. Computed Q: 5.077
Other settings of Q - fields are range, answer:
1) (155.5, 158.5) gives 14.2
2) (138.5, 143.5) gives 6.247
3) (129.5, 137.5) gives 3.094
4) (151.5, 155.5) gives 13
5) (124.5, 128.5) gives 2.877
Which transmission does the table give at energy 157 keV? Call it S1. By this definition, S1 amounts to 15.56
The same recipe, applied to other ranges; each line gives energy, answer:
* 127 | 3.041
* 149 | 12.05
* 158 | 14.2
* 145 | 10.53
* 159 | 15.3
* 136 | 5.077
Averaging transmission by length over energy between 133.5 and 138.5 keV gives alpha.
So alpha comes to 5.05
